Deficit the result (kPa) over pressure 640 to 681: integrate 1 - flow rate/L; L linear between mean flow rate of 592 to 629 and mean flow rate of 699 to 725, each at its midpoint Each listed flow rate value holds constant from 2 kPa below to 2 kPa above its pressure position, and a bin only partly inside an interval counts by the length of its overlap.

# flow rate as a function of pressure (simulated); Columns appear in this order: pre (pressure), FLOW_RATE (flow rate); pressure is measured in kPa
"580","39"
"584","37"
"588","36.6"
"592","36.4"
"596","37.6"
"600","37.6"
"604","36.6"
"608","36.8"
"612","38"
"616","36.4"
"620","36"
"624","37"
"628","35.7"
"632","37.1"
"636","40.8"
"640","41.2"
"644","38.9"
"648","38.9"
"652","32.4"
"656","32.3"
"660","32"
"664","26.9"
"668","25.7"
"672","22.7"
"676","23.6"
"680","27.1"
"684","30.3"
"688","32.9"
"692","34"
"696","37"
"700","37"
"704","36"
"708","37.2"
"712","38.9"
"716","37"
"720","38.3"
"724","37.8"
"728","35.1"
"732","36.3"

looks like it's 7.2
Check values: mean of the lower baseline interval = 36.9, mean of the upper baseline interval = 37.5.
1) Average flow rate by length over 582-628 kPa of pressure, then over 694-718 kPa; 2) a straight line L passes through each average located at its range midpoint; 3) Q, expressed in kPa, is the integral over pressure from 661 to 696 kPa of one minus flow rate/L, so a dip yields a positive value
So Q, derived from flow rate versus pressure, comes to 8.1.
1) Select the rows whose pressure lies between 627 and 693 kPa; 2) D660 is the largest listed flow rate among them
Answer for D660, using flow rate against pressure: 41.2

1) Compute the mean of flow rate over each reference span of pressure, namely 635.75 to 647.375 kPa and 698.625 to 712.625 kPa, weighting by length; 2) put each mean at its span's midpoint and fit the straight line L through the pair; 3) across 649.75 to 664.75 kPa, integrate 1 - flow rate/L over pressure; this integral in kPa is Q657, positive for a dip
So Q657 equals 3.0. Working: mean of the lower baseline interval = 40.1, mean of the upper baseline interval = 37.1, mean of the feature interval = 31.4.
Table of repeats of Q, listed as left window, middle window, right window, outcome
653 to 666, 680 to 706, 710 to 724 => 0.7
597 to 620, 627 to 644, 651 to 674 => -3.2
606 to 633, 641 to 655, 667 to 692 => -1.9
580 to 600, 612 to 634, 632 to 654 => 0.8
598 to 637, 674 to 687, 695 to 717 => 3.4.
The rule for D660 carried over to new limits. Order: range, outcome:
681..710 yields 37.2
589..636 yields 40.8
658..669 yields 32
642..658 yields 38.9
